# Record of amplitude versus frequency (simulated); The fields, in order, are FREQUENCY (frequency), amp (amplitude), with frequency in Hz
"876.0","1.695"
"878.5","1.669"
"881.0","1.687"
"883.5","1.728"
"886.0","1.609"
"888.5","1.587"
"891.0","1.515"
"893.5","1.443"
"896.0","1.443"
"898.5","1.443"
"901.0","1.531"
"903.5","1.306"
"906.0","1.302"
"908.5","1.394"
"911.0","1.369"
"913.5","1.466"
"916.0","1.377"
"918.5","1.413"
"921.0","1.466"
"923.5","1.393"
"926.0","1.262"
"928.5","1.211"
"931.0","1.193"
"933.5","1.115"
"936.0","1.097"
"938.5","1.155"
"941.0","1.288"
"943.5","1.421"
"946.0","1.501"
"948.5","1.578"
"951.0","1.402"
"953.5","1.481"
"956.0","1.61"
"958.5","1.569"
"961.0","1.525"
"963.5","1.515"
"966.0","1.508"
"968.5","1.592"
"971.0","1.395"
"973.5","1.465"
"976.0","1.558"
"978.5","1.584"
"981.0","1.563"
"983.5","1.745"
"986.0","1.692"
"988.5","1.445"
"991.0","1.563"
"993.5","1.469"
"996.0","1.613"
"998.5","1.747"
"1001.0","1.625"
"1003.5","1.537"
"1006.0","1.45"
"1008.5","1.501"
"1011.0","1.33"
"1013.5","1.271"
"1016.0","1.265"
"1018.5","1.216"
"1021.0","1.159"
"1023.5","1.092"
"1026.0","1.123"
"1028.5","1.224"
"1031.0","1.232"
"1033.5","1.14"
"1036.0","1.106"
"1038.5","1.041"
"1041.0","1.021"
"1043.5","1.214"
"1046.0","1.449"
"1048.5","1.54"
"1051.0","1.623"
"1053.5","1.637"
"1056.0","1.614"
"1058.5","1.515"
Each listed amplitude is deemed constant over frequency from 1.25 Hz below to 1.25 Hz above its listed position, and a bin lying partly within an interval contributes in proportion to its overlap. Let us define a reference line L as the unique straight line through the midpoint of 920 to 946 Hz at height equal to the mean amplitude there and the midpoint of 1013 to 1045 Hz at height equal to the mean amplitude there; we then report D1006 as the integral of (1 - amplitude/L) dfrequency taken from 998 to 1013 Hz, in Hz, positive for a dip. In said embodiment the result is -4.0 Hz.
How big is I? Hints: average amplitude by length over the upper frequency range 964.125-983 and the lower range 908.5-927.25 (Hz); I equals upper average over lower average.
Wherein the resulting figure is 1.1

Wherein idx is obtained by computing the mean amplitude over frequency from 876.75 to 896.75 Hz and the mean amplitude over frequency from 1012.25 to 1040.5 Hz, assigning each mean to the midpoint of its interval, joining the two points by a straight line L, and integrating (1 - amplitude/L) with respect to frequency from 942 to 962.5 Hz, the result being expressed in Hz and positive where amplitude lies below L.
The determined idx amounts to -1.7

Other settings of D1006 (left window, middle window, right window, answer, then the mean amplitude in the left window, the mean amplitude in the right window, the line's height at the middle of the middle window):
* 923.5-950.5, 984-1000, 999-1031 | -3.4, 1.29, 1.32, 1.31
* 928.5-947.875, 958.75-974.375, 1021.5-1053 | -3.1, 1.26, 1.24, 1.26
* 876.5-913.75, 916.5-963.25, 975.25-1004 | 5.3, 1.5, 1.6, 1.55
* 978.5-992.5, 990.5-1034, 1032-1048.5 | 1.2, 1.6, 1.19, 1.4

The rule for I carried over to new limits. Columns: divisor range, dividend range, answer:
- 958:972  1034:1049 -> 0.80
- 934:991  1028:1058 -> 0.90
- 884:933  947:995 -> 1.09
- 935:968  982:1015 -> 1.07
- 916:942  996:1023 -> 1.12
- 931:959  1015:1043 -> 0.84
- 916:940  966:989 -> 1.24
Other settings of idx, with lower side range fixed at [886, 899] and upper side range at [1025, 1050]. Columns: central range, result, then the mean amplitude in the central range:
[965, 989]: -4.1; 1.56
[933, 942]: 1.6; 1.16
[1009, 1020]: -0.2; 1.28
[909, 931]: 1.3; 1.36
